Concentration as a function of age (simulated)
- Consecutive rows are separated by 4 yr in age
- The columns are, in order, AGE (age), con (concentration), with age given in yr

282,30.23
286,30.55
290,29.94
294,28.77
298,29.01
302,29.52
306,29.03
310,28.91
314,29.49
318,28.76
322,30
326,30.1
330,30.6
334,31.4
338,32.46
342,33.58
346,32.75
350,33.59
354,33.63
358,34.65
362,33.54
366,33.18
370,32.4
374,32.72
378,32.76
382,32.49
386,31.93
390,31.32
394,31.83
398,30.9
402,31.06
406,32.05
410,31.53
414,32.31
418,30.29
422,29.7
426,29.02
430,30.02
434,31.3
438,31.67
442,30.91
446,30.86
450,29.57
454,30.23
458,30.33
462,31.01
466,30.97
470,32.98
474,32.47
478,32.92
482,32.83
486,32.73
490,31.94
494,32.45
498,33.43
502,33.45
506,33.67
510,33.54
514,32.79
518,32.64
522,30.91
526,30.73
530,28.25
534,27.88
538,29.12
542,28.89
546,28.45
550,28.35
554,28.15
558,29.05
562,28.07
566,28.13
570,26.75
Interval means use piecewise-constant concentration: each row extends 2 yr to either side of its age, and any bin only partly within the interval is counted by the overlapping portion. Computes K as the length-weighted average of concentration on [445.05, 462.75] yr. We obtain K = 30.3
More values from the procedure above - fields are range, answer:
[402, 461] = 30.7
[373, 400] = 32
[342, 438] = 32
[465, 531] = 32.4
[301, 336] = 29.8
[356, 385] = 33.1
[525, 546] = 28.8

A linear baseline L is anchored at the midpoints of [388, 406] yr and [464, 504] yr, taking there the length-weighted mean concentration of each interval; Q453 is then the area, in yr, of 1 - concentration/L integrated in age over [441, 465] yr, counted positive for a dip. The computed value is 1.3 yr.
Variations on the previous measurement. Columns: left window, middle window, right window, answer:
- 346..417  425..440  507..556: 0.5 yr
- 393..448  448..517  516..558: -4.9 yr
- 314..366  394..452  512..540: 0.8 yr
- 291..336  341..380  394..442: -4.0 yr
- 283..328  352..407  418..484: -4.0 yr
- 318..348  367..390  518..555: -1.1 yr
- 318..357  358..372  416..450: -0.8 yr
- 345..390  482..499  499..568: -0.9 yr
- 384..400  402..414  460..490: 0.0 yr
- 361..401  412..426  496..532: 0.7 yr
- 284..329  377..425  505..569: -2.9 yr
